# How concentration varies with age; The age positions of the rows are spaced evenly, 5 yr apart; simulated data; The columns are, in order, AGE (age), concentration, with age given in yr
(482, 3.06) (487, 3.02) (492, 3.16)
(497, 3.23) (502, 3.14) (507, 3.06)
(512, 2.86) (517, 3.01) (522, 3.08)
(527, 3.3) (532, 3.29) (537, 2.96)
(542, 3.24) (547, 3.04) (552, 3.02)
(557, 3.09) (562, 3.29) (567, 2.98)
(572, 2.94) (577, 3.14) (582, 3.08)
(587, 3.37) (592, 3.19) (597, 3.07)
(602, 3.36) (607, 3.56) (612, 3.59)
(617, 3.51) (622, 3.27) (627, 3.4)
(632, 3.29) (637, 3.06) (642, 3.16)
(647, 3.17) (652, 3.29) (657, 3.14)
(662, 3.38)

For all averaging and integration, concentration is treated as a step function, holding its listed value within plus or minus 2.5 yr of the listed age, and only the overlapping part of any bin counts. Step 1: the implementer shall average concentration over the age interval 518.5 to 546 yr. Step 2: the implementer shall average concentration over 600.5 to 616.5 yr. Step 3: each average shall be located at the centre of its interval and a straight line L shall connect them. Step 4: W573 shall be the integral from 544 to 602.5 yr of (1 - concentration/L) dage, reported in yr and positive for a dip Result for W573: 3.9 yr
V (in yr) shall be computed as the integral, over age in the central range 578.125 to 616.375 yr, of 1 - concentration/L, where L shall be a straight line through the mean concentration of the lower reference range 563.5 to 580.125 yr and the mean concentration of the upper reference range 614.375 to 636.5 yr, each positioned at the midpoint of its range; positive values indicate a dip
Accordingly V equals -1.6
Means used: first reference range 3.04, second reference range 3.34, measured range 3.32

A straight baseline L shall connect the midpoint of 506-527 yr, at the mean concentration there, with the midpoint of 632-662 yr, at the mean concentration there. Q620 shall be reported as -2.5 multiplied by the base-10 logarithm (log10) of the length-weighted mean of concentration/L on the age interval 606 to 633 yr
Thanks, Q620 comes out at -0.09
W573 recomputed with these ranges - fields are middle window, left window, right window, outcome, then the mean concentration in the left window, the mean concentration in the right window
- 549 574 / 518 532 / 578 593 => 1.1 yr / 3.19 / 3.21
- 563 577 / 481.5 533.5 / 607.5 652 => 0.8 yr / 3.11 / 3.32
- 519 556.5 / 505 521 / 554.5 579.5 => -1.2 yr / 2.98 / 3.09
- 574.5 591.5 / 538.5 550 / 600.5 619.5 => 0.8 yr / 3.12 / 3.51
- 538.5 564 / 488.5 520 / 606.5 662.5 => 0.3 yr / 3.07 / 3.31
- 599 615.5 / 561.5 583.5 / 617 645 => -1.6 yr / 3.07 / 3.26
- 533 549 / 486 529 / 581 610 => 0.3 yr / 3.1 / 3.29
